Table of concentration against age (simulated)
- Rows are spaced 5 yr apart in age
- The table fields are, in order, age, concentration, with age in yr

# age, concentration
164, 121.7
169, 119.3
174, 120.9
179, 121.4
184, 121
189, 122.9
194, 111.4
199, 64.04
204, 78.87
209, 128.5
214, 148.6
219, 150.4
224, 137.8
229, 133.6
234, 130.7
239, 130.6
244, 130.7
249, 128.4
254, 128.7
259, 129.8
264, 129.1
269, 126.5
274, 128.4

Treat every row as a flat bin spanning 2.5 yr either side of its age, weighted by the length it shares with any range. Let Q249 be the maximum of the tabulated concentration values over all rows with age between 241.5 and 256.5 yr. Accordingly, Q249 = 130.7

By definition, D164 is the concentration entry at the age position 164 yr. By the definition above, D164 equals 121.7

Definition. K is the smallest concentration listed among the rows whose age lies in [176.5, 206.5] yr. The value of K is 64.04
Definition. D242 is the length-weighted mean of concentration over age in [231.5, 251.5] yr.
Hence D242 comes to 130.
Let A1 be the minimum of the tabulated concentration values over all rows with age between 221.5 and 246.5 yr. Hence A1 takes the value 130.6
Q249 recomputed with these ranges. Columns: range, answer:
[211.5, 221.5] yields 150.4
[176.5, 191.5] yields 122.9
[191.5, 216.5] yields 148.6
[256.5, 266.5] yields 129.8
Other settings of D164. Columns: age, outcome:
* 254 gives 128.7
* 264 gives 129.1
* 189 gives 122.9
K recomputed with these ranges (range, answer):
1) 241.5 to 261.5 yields 128.4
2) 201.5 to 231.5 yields 78.87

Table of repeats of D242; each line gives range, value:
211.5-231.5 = 143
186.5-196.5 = 117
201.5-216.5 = 119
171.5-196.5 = 120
